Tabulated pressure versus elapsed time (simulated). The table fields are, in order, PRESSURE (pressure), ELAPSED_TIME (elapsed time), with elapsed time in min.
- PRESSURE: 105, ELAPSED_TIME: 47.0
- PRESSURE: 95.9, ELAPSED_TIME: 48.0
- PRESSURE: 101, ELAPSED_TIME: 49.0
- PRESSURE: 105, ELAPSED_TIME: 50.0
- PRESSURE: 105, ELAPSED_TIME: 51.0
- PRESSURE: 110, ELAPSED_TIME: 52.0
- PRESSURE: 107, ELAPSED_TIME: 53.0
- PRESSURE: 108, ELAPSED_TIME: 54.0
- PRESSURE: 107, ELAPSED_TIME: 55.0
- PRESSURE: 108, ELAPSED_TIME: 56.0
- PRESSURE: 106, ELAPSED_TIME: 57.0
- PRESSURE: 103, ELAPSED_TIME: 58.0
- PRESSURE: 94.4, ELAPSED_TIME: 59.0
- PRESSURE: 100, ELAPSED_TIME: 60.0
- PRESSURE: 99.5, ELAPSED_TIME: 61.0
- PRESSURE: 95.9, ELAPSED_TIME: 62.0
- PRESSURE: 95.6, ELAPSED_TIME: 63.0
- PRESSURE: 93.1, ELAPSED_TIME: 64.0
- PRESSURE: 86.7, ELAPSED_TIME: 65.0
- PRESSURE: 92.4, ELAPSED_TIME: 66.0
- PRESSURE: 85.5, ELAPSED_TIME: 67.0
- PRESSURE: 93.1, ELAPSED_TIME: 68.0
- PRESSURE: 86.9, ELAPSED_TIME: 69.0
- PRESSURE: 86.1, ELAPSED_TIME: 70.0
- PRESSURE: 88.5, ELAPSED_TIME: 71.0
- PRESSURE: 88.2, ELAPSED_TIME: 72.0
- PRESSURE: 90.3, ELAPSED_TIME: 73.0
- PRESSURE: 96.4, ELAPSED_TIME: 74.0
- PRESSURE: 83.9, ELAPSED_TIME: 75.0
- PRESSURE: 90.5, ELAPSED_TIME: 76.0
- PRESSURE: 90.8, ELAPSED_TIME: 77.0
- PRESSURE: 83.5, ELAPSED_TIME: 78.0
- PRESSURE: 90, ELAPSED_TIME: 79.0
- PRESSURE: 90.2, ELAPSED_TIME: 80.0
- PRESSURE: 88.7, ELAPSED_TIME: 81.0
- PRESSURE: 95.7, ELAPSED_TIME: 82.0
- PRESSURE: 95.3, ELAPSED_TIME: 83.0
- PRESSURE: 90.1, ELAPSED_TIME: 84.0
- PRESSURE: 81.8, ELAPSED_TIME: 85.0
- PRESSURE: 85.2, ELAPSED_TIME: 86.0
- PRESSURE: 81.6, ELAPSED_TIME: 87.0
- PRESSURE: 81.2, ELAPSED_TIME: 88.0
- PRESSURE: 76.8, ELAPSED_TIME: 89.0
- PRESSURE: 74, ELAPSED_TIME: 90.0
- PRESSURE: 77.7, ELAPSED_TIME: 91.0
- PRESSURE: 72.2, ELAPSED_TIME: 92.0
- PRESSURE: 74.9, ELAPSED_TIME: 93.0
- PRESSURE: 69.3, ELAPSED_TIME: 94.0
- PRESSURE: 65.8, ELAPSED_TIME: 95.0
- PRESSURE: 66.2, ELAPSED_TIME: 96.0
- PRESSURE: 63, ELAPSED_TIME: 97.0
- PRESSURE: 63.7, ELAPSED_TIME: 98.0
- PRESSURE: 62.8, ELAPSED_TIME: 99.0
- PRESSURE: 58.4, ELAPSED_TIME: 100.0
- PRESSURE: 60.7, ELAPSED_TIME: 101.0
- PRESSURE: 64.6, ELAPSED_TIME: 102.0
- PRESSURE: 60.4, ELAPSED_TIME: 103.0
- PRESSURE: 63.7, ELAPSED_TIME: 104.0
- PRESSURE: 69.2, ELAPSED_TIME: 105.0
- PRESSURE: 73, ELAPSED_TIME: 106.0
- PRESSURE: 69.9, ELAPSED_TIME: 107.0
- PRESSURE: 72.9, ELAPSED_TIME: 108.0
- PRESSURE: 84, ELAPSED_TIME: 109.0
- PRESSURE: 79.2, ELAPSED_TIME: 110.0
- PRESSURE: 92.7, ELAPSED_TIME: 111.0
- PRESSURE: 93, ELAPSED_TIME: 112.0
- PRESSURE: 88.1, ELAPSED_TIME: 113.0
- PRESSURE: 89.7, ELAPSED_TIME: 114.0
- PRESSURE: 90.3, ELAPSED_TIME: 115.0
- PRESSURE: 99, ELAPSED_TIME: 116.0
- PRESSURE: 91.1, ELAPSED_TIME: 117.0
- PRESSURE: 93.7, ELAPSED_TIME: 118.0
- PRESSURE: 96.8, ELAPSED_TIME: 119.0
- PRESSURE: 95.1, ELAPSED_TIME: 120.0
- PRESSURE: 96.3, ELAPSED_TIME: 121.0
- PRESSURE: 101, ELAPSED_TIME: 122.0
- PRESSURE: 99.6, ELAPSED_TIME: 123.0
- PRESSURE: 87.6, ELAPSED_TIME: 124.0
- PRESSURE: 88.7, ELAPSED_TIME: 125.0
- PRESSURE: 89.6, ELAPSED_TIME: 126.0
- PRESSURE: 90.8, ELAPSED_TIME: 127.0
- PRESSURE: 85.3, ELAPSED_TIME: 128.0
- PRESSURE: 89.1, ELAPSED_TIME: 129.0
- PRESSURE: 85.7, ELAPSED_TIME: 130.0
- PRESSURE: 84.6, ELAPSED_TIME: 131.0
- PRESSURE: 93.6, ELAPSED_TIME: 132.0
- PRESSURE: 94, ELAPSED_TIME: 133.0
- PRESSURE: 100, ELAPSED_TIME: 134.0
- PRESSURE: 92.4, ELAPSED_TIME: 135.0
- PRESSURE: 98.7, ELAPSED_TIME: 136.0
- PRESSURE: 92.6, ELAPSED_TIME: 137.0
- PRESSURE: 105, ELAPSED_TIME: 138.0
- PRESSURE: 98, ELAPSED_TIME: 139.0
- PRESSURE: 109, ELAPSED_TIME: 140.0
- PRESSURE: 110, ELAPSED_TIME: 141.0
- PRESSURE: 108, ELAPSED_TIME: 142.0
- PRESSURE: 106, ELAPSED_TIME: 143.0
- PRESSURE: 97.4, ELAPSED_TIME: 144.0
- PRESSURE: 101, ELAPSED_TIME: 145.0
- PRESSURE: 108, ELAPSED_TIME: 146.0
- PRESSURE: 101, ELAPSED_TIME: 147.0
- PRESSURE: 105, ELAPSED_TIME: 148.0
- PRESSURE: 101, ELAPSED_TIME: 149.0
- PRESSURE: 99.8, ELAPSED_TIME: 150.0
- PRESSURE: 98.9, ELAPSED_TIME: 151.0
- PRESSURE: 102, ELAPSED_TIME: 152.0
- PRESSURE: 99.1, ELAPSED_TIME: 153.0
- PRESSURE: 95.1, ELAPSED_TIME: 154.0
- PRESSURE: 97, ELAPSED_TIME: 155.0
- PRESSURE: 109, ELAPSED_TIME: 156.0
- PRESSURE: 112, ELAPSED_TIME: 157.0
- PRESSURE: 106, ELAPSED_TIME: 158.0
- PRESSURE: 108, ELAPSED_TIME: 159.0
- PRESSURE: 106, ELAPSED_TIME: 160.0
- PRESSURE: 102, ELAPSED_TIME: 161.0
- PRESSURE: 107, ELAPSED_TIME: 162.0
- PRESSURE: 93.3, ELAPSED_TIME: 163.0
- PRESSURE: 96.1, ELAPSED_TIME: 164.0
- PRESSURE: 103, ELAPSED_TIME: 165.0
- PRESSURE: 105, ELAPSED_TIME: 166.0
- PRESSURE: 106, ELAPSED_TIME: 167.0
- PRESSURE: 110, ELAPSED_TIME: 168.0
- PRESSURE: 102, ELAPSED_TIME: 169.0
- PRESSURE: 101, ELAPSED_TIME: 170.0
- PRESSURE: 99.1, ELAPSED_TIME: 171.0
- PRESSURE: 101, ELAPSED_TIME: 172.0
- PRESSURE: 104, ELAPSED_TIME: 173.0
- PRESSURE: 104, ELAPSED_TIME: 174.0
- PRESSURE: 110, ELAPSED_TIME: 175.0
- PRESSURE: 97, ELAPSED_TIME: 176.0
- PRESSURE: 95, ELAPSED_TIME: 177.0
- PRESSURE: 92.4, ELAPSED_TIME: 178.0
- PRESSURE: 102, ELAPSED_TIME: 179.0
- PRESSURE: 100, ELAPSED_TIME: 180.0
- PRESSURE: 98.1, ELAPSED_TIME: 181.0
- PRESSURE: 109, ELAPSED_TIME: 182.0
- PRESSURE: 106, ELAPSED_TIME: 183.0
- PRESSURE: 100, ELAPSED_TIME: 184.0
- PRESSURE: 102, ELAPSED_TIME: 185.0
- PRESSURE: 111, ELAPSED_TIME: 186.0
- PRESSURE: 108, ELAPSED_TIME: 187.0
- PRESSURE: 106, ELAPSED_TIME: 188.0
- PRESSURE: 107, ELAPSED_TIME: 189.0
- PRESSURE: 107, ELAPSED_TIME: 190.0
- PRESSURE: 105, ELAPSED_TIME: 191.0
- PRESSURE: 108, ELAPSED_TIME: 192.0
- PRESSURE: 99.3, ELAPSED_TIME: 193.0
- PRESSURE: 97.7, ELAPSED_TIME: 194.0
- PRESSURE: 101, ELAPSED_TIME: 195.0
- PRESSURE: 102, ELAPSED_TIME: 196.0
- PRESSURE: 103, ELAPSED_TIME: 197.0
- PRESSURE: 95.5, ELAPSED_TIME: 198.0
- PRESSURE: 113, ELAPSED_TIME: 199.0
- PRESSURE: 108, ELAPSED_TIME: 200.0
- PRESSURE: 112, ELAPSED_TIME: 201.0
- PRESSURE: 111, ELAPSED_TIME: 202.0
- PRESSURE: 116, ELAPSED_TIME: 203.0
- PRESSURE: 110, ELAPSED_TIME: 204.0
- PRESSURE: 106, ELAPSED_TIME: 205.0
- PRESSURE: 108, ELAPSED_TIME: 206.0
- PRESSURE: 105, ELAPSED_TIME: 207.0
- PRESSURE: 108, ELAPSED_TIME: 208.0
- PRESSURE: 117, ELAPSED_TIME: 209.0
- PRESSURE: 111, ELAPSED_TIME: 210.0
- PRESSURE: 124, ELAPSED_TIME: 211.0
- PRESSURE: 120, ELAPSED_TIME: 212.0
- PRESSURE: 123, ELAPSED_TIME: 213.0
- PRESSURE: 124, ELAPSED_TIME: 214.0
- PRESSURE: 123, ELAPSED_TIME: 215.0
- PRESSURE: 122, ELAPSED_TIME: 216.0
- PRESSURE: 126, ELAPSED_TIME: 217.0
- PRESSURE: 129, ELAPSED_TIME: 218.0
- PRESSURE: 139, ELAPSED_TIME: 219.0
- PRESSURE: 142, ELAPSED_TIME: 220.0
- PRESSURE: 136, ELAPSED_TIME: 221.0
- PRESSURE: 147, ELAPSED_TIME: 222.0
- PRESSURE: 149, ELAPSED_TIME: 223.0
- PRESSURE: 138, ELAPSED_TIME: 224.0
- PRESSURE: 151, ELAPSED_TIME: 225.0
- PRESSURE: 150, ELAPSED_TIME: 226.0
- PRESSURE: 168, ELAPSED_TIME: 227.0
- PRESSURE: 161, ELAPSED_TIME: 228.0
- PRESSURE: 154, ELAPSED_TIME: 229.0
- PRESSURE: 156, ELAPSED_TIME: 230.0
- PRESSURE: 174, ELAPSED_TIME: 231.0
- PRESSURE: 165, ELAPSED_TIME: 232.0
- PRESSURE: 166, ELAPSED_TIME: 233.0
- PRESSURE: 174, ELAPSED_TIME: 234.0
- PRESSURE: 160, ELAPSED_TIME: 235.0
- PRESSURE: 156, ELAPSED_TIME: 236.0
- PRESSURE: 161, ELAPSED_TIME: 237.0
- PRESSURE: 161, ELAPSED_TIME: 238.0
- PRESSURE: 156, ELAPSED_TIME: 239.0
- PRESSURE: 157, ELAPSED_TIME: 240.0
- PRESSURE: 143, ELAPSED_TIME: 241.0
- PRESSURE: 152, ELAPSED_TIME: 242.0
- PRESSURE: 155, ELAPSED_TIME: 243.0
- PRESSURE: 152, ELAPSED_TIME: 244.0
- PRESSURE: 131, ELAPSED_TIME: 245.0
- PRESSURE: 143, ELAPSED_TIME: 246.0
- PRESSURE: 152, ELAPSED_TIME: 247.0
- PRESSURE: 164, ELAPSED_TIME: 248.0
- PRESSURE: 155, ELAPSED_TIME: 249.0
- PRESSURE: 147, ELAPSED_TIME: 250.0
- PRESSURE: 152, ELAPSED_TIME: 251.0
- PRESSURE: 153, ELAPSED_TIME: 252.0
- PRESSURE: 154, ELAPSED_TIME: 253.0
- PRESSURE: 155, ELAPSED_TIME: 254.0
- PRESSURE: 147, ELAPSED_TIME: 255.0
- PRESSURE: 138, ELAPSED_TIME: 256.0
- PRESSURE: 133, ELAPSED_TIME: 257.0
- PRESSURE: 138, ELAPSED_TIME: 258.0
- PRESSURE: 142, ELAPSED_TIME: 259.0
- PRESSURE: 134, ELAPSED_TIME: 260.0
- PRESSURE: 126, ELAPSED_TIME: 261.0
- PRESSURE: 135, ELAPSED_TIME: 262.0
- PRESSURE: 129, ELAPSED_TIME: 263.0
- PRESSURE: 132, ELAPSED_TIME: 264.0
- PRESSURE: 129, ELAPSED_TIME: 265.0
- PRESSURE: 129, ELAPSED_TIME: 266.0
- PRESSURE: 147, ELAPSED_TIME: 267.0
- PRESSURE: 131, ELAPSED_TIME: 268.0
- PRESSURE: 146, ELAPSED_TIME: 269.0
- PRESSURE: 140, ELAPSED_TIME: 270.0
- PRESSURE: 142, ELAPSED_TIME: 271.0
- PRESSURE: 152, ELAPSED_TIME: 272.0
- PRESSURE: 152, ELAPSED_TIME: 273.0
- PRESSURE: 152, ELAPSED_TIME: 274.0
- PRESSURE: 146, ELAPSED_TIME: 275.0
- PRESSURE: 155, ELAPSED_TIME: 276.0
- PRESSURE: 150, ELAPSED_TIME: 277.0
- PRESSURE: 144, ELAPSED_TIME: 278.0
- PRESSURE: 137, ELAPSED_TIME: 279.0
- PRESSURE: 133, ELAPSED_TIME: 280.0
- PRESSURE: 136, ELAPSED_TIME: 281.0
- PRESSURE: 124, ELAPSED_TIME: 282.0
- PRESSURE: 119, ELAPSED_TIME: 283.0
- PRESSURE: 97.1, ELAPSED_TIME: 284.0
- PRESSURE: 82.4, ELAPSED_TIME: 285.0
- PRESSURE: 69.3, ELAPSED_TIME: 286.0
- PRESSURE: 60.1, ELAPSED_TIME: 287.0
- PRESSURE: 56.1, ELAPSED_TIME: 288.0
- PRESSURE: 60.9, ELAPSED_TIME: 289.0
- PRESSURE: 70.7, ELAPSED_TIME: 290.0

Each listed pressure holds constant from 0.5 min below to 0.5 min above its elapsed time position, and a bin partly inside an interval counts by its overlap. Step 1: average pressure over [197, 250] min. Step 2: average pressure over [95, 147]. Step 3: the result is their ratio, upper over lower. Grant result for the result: 1.6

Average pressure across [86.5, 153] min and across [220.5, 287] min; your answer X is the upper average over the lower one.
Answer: 1.65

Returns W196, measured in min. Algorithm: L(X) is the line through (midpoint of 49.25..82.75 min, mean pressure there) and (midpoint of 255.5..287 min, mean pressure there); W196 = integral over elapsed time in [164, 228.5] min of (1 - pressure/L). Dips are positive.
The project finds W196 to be 2.7 min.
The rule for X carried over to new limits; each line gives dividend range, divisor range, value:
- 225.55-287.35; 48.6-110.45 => 1.68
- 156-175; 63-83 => 1.16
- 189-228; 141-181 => 1.17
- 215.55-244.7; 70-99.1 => 1.86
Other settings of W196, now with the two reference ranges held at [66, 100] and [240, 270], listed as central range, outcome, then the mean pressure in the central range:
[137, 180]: 2.4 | 103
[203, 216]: 1.2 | 115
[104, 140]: 2.3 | 89.9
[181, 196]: 1.9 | 104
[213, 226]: -0.5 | 136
